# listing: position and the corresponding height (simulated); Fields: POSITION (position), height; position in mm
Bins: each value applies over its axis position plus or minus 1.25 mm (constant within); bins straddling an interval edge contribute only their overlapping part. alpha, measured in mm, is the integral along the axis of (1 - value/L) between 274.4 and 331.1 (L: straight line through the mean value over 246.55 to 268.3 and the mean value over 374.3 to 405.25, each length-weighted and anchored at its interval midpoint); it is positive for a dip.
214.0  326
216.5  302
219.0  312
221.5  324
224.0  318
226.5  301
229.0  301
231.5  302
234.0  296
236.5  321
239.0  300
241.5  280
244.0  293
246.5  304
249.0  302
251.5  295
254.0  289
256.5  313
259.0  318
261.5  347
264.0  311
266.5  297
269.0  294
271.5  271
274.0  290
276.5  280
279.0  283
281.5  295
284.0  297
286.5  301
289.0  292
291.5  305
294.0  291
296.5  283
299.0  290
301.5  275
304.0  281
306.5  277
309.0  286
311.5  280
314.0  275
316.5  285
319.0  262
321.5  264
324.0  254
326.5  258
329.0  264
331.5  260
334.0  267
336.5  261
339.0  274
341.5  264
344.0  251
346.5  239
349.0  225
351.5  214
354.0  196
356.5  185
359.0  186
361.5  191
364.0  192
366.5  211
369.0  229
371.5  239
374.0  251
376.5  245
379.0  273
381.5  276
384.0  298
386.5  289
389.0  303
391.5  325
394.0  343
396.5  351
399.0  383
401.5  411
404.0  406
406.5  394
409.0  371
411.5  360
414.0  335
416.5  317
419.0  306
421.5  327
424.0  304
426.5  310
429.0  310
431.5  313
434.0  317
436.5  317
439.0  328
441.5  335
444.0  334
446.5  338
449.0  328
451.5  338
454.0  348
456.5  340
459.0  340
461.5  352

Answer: 5.9 mm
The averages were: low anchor 308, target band 281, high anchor 323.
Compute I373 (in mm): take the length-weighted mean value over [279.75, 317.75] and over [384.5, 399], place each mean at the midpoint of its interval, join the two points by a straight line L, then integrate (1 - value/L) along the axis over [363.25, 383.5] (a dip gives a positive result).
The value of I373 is 4.8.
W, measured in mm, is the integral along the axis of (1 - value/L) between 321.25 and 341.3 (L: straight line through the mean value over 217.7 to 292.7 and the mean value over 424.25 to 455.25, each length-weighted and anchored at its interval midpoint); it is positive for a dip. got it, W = 3.1 mm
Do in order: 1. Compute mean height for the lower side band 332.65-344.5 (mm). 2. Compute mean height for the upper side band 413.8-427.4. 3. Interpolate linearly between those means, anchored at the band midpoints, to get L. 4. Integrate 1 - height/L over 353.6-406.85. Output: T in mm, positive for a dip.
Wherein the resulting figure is 2.2 mm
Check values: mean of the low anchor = 264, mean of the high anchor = 315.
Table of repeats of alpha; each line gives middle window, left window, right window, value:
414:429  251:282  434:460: 0.65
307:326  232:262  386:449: 2.72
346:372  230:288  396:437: 9.47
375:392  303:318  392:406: 3.56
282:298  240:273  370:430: 0.58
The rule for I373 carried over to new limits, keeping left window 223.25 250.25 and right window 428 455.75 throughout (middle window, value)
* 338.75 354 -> 3.7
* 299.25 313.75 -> 1.4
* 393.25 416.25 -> -3.4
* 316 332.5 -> 2.6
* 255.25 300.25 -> 1.3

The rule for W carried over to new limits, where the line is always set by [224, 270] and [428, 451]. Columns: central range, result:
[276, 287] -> 0.6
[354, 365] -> 4.4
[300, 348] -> 7.0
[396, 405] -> -2.0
